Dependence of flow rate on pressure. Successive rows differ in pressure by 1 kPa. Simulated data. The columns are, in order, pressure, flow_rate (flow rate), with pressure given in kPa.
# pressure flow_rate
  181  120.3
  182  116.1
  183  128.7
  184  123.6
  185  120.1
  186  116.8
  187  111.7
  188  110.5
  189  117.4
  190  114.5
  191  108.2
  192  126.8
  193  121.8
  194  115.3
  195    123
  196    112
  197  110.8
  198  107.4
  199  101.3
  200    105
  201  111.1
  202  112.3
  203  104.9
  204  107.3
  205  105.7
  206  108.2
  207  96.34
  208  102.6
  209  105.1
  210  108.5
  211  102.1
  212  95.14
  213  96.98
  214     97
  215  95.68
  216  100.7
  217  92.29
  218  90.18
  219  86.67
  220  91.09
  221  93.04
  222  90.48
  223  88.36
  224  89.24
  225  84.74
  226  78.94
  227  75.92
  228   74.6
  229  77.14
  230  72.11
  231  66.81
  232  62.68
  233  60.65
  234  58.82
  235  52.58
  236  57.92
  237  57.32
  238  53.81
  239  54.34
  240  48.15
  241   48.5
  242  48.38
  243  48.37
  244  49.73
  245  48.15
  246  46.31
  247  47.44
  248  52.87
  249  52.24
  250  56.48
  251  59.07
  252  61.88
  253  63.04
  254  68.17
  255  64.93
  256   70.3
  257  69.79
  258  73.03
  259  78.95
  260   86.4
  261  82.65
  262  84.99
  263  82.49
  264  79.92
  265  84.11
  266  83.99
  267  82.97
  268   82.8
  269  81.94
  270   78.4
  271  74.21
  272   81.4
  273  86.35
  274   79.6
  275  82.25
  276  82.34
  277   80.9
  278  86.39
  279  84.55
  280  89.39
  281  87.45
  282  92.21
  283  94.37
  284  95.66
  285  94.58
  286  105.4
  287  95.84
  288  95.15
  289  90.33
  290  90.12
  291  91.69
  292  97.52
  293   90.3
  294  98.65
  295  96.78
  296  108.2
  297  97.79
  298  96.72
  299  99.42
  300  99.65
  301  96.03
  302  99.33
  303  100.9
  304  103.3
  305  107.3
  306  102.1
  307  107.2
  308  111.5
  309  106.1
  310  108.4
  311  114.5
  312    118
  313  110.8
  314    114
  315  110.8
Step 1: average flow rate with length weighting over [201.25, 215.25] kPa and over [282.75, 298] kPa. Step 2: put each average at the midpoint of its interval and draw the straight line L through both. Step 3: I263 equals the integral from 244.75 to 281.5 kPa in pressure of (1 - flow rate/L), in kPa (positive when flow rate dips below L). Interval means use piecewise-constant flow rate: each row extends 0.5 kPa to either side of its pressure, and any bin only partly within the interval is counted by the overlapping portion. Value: 9.0 kPa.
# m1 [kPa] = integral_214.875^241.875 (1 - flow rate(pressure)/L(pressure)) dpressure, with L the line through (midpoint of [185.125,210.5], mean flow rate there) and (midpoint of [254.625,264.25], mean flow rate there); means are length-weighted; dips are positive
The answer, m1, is 6.1 kPa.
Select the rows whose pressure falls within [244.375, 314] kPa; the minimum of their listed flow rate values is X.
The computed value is 46.31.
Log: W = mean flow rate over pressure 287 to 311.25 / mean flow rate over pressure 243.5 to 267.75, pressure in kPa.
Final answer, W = 1.47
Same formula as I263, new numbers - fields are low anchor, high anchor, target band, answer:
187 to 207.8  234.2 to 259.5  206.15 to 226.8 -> -0.9 kPa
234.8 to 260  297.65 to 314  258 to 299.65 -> -2.8 kPa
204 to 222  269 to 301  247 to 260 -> 4.1 kPa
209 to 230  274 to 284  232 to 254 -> 8.6 kPa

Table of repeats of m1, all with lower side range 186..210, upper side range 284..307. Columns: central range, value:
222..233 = 3.1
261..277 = 3.1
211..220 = 1.1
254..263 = 2.3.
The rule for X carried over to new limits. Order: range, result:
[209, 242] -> 48.15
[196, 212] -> 95.14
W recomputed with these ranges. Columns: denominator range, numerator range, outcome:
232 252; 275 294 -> 1.72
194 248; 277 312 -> 1.18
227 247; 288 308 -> 1.72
